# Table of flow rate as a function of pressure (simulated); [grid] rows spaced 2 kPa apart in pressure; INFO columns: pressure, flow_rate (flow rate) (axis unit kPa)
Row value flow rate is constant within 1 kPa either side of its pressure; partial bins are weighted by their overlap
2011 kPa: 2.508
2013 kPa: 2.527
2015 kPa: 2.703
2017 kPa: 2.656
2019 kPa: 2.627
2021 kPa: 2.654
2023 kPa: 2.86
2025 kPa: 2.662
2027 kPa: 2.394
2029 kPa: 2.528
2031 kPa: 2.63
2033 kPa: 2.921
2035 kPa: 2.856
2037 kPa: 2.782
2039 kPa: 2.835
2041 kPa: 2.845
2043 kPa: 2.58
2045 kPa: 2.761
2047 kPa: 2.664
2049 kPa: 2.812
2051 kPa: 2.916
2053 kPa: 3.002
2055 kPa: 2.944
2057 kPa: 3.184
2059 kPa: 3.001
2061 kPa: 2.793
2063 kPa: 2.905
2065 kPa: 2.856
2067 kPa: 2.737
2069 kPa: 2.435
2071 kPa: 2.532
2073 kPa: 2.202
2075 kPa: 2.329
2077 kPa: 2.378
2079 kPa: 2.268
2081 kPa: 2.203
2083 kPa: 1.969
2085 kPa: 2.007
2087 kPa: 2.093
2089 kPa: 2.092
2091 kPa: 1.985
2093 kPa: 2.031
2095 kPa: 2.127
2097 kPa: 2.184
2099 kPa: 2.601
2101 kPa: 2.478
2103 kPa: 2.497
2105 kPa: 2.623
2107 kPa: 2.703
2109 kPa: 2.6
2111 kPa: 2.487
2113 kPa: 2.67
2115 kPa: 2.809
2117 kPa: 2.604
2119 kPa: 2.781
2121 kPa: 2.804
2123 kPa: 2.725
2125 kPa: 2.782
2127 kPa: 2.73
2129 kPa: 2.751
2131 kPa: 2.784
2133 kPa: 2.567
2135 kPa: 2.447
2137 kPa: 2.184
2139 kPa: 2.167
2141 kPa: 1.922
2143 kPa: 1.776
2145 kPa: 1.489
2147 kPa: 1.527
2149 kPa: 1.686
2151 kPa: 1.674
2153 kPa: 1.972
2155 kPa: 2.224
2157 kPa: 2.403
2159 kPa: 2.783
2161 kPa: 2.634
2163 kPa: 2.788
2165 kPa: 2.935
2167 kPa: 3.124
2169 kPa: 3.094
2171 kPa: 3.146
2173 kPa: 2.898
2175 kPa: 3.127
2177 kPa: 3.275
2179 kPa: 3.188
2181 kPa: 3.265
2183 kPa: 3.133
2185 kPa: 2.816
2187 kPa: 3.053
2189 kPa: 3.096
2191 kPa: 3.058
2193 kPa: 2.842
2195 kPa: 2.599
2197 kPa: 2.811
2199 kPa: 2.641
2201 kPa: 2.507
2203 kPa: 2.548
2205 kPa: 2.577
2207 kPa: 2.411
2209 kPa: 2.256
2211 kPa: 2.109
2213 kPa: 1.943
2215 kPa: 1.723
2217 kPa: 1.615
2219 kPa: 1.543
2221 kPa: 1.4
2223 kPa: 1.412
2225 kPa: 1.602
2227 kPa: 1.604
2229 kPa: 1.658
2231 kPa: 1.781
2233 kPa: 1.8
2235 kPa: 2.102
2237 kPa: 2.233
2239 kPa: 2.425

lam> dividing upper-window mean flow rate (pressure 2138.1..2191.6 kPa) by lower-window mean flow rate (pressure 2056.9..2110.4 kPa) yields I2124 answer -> 1.07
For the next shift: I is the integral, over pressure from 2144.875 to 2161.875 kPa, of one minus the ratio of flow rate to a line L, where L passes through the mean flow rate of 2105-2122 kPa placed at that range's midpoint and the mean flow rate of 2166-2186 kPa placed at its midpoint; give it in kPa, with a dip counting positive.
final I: 5.12 kPa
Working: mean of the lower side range 2.68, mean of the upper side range 3.11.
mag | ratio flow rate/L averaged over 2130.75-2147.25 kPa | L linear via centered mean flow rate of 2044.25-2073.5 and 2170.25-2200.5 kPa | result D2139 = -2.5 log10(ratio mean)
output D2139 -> 0.36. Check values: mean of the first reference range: 2.79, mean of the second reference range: 2.99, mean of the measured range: 2.09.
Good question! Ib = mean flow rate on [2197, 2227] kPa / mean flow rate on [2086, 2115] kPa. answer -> 0.9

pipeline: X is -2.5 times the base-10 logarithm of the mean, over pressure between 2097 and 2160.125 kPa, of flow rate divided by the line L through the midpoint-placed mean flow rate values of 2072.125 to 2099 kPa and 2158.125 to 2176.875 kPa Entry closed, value 0.07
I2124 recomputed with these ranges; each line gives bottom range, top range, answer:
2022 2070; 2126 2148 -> 0.79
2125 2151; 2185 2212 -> 1.22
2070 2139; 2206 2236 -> 0.74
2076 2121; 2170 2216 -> 1.15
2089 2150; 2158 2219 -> 1.14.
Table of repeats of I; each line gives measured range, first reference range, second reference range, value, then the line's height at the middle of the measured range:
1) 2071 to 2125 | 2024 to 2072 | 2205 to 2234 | 1.7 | 2.49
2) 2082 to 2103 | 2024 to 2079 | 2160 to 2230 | 3.8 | 2.66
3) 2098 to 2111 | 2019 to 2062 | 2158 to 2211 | 1.1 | 2.82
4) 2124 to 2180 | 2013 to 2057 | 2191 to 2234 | -4.8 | 2.31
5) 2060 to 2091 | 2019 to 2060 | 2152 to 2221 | 4.2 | 2.75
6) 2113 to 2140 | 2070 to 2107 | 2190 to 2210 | -2.7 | 2.39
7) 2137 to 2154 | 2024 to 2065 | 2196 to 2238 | 3.9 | 2.34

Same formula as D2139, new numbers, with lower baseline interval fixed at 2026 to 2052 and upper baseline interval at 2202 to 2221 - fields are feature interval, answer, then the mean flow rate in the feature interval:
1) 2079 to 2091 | 0.220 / 2.08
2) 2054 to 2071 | -0.078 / 2.84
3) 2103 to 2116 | -0.079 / 2.64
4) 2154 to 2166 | -0.169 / 2.63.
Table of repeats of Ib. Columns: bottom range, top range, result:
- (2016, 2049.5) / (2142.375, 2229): 0.89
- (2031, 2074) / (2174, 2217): 0.97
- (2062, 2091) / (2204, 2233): 0.78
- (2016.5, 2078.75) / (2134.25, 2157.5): 0.72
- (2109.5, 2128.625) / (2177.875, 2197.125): 1.11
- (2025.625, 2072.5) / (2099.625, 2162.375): 0.87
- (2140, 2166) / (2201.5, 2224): 0.92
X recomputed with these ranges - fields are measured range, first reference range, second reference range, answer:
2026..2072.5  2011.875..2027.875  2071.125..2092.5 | -0.15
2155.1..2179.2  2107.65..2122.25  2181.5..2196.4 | -0.02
